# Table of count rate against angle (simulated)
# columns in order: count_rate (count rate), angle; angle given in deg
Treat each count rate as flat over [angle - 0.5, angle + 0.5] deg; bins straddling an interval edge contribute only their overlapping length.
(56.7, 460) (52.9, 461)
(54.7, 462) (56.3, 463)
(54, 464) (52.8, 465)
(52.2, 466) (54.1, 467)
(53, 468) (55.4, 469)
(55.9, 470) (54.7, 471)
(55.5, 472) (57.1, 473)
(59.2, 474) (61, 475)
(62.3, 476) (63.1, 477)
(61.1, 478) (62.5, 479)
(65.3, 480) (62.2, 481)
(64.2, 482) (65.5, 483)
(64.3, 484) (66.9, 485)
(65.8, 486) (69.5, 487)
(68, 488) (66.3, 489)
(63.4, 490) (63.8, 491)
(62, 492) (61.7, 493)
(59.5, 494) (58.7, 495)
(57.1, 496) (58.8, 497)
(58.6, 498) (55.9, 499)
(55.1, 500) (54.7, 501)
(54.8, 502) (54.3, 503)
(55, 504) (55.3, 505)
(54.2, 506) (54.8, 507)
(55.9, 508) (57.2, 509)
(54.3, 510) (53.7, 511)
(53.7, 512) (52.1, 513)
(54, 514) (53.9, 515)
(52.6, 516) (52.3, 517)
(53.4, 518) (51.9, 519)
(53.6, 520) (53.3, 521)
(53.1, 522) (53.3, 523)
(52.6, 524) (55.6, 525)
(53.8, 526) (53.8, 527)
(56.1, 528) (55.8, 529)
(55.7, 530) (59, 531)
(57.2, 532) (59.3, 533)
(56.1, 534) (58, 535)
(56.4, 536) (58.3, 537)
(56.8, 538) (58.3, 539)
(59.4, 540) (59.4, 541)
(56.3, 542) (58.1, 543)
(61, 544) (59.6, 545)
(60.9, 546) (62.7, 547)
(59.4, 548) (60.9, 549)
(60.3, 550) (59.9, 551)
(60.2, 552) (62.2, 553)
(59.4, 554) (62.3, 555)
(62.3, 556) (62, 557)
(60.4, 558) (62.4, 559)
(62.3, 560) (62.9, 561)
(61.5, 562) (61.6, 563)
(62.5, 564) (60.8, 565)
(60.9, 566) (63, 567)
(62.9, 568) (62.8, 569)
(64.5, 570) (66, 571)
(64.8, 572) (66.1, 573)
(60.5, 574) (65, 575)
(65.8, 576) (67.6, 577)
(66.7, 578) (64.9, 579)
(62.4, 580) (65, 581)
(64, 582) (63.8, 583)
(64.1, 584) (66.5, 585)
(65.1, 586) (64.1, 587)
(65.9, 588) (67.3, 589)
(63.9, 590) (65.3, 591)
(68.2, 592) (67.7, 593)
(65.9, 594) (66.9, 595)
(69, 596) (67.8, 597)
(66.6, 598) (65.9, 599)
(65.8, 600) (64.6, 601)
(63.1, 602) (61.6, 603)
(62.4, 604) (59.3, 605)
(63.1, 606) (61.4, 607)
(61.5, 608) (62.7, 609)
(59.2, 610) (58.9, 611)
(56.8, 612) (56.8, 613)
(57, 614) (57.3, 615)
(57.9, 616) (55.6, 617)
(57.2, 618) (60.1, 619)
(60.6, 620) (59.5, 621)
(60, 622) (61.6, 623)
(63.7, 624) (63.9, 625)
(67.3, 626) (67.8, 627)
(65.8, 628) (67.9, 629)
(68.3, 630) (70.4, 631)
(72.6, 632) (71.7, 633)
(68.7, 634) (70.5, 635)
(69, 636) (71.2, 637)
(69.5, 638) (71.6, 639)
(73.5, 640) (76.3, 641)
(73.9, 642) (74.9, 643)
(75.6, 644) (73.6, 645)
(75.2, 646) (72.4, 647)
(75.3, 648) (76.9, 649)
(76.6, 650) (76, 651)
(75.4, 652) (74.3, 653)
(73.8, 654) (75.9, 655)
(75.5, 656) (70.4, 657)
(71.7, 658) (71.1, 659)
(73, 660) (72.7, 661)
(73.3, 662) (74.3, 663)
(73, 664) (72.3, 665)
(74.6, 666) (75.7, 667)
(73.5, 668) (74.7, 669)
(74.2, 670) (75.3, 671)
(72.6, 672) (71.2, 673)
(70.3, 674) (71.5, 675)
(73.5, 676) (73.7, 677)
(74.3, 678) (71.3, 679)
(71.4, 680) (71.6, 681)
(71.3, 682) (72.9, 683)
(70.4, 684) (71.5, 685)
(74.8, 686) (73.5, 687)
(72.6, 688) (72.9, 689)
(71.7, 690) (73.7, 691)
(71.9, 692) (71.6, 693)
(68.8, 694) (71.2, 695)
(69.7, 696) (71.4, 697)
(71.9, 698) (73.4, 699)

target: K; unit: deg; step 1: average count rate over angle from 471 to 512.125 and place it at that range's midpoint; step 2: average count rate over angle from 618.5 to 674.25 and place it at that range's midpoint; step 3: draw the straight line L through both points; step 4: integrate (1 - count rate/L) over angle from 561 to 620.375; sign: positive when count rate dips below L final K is 3.5 deg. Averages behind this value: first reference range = 59.8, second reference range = 71.3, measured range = 63.2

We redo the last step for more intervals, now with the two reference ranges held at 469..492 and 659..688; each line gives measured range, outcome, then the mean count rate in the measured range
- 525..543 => 2.3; 57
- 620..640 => 0.9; 67.4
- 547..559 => 1.0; 61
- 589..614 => 2.0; 63.5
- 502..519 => 2.6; 54.1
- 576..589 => 0.5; 65.1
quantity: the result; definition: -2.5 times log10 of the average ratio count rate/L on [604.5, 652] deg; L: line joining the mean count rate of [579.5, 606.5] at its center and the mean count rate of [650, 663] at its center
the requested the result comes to 0.05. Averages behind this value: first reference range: 65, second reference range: 73.7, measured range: 66.6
